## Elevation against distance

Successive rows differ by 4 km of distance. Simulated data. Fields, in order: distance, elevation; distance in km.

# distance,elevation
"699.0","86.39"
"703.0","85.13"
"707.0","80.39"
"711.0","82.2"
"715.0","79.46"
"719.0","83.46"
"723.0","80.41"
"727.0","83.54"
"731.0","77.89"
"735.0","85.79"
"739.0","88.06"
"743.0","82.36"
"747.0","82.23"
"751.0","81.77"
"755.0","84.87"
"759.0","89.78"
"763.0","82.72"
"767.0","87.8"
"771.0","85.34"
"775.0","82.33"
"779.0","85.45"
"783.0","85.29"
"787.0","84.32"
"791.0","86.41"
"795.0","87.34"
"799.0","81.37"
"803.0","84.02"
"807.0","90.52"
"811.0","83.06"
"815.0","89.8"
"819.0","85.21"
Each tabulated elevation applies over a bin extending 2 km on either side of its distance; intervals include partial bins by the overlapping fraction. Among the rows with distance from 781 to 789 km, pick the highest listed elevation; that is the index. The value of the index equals 85.29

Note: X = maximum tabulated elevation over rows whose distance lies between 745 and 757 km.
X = 84.87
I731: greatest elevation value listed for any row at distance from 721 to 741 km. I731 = 88.06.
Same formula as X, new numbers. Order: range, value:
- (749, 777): 89.78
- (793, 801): 87.34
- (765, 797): 87.8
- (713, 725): 83.46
